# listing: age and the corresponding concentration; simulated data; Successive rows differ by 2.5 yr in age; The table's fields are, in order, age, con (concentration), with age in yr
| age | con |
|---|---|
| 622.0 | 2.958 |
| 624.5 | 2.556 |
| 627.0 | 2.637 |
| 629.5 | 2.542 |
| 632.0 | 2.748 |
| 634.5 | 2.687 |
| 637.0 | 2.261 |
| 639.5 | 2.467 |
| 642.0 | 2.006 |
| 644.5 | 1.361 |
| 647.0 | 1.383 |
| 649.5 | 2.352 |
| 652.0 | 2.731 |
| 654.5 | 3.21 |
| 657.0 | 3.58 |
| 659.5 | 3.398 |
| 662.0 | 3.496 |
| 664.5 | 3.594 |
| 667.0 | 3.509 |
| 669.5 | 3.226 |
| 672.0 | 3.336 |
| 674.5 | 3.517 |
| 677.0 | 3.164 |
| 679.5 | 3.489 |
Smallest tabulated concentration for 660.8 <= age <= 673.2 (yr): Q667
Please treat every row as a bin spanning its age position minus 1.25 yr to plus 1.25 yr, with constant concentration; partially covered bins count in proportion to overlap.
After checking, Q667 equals 3.226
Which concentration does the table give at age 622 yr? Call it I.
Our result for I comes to 2.958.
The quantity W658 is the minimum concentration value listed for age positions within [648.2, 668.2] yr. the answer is 2.352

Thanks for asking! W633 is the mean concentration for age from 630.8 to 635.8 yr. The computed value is 2.71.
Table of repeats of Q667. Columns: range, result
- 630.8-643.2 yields 2.006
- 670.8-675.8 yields 3.336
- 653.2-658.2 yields 3.21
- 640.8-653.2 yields 1.361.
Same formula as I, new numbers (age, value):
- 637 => 2.261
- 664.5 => 3.594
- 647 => 1.383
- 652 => 2.731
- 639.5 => 2.467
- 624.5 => 2.556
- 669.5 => 3.226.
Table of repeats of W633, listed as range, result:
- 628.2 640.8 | 2.54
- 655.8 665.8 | 3.52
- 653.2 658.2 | 3.39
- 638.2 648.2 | 1.81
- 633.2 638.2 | 2.48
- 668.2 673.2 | 3.28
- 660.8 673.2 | 3.43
